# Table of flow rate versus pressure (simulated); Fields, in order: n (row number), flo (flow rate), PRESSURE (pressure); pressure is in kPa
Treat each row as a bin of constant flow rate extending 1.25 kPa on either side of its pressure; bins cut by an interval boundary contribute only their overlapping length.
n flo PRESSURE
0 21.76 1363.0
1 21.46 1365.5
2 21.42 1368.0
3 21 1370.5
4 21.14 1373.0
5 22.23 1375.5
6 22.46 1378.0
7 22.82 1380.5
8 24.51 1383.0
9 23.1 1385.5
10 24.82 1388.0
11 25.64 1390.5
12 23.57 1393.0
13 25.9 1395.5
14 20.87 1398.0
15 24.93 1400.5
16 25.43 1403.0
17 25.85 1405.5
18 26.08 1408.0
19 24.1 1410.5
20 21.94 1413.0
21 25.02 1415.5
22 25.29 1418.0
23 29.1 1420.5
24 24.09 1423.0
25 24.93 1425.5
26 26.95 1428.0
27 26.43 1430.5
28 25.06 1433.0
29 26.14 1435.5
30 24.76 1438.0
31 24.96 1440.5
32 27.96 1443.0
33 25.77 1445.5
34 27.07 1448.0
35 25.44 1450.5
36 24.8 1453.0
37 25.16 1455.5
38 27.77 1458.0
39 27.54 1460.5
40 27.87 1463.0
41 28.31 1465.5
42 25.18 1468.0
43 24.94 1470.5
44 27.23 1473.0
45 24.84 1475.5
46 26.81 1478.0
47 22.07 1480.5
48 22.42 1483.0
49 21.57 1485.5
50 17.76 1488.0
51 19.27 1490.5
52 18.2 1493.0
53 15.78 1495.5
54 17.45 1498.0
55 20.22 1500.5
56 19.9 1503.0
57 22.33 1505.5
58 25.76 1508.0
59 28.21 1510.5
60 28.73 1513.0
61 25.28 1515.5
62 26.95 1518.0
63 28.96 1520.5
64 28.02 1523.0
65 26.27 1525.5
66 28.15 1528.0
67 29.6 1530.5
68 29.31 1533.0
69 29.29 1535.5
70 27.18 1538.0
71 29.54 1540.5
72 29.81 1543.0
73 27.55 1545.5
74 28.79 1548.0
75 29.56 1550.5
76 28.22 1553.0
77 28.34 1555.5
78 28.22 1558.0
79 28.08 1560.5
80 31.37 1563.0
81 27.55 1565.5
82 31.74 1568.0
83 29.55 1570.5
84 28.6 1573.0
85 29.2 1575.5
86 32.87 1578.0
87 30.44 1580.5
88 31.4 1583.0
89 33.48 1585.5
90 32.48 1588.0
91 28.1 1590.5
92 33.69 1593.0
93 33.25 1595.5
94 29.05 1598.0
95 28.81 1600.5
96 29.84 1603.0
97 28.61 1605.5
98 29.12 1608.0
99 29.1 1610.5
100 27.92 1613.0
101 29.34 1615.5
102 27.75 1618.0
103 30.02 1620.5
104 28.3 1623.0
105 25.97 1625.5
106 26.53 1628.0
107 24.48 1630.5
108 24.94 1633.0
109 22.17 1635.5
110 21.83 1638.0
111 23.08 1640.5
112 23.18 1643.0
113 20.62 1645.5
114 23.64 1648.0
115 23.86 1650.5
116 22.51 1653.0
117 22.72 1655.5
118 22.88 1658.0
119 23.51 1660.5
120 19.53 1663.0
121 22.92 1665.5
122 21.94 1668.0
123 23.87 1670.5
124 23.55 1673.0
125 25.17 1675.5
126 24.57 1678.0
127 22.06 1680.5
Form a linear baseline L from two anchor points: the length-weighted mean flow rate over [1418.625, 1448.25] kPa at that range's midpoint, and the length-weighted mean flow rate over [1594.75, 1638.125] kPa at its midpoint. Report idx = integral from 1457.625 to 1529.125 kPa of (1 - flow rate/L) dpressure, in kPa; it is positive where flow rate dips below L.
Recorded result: 6.4 kPa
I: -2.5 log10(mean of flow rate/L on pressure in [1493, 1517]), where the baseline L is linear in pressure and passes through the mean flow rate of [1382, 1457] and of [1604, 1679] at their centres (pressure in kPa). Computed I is 0.119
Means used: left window 25.2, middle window 22.4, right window 24.8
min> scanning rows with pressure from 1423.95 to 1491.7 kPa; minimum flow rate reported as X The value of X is 17.76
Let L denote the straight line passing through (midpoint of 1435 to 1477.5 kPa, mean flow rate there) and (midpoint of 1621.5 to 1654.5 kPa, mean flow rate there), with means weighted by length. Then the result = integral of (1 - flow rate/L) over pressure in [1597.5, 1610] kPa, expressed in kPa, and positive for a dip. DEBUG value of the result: -2.4 kPa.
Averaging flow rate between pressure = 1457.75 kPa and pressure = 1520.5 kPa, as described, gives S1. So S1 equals 23.7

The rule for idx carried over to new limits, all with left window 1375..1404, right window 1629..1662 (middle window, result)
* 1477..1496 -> 2.4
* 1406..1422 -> -1.0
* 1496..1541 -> -4.8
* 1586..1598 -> -4.4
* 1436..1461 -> -2.5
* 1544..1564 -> -4.6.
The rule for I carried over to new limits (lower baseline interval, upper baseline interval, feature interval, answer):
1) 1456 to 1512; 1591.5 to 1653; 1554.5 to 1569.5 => -0.16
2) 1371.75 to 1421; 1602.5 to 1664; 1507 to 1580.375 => -0.16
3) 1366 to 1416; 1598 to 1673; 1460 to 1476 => -0.11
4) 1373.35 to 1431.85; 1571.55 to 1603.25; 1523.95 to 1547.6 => 0.02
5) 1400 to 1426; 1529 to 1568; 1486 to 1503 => 0.43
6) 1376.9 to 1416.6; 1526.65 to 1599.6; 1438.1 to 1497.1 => 0.10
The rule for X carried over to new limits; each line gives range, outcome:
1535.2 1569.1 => 27.18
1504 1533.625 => 22.33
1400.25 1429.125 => 21.94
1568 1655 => 20.62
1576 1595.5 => 28.1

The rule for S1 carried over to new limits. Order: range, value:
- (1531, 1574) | 29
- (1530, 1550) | 28.9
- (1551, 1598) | 30.3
